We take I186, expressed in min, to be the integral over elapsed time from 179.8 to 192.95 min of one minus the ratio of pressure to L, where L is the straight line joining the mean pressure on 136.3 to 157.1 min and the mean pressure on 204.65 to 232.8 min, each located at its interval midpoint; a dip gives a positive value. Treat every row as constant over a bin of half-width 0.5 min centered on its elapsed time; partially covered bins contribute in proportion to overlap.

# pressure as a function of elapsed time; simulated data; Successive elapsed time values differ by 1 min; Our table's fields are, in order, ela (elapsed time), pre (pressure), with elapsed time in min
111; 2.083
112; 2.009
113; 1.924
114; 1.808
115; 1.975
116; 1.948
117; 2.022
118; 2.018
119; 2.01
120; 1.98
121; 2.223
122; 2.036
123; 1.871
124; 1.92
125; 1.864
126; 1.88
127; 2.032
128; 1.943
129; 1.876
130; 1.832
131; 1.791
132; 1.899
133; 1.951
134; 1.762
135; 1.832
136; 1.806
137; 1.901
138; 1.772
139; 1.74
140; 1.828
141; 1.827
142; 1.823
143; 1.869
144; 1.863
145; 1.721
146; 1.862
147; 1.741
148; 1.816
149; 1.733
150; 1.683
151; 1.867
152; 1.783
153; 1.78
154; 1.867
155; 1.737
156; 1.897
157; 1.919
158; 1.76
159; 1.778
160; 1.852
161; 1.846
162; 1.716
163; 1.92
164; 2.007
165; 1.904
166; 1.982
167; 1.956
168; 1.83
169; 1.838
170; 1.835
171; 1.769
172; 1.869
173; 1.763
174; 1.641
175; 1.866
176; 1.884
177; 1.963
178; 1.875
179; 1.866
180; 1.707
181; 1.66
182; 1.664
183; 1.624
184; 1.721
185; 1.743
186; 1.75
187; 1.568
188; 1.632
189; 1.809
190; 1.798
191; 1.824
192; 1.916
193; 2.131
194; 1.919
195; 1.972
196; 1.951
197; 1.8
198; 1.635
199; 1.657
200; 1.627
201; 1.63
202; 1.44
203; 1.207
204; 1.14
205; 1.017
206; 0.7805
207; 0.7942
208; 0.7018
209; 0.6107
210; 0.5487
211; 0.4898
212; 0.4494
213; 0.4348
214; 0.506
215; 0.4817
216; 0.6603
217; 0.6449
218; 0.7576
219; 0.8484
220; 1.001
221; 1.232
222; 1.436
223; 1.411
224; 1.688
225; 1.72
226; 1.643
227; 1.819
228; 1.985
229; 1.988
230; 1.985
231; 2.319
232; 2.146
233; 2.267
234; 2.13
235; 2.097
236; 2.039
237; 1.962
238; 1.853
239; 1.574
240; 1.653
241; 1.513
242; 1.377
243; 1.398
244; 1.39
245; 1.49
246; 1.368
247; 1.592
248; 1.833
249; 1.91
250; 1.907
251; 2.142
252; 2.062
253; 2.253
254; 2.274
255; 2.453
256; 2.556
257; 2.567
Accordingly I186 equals -2.6 min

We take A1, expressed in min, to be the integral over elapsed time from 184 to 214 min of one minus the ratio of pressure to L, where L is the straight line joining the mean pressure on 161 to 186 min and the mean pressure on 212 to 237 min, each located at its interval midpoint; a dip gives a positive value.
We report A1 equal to 5.19 min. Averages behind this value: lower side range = 1.82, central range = 1.37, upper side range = 1.46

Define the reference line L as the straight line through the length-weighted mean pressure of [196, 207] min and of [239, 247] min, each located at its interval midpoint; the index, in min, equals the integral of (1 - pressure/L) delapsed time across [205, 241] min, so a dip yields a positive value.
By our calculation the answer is 2.7 min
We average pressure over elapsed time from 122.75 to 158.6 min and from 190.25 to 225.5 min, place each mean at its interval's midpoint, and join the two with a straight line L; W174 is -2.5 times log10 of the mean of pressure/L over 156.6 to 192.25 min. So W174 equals -0.191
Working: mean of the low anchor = 1.83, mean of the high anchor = 1.21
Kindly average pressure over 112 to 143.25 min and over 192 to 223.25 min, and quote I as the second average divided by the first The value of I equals 0.6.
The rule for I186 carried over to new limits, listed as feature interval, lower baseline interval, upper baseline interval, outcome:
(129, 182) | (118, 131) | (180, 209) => -1.5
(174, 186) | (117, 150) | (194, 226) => -3.0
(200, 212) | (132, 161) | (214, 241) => 5.0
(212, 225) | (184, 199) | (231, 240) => 6.7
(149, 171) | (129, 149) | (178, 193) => -0.6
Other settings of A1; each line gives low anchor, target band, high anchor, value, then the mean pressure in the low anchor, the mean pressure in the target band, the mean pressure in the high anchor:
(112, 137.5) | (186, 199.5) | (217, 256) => 0.0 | 1.93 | 1.81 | 1.75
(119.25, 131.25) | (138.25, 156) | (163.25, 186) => 0.8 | 1.94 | 1.8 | 1.82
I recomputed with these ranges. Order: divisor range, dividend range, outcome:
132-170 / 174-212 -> 0.83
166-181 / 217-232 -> 0.85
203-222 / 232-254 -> 2.40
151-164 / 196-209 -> 0.70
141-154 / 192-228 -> 0.68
